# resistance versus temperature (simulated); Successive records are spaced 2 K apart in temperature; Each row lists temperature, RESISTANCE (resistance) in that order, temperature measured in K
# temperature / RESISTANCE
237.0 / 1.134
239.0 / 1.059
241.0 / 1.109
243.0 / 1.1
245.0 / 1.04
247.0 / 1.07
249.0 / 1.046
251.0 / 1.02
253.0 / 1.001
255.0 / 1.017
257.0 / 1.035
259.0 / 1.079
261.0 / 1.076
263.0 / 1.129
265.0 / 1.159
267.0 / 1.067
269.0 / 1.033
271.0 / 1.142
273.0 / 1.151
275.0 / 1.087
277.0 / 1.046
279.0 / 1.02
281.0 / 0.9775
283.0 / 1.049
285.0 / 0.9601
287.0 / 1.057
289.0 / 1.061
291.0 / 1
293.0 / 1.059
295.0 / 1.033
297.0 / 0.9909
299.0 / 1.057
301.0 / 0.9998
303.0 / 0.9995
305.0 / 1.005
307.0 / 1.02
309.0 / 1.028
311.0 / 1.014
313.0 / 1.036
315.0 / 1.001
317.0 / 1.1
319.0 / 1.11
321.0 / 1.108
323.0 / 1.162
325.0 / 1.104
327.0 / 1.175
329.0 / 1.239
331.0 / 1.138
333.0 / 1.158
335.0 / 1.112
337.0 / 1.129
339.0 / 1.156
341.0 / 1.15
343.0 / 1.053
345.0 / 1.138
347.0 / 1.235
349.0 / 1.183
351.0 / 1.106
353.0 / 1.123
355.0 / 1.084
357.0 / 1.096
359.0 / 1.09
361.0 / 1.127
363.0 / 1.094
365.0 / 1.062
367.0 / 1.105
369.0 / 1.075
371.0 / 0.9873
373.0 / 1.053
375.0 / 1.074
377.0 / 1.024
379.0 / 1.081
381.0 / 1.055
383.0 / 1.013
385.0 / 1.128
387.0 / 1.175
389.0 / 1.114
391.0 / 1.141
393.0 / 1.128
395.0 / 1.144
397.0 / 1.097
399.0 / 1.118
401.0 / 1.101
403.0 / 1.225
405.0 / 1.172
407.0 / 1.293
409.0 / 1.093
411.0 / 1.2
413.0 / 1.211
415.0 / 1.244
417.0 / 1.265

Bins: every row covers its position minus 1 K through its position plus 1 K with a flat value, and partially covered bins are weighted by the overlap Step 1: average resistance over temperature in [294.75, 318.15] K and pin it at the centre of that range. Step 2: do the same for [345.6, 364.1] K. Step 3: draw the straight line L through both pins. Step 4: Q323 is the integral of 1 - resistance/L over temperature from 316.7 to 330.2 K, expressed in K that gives -1.1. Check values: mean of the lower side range 1.02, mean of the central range 1.14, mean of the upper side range 1.13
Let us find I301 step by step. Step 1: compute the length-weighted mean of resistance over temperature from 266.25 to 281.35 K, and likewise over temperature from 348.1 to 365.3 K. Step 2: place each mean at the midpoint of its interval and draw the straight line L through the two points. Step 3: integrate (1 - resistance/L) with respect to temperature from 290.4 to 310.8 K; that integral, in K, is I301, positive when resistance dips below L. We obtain 1.2 K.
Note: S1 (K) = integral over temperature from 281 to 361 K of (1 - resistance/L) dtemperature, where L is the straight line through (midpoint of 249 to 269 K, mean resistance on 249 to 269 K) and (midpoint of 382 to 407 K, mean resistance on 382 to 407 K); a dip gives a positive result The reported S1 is 0.9 K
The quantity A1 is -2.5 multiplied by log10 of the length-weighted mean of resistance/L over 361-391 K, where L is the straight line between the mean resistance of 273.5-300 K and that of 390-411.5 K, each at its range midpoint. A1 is 0.05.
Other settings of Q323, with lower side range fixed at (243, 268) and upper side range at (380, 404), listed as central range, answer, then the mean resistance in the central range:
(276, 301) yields 1.2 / 1.02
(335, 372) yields -0.2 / 1.11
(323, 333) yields -0.6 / 1.16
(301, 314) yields 0.8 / 1.02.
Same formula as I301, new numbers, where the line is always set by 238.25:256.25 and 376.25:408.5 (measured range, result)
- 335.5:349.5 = -0.6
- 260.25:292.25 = 0.1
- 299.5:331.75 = 0.3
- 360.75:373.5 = 0.5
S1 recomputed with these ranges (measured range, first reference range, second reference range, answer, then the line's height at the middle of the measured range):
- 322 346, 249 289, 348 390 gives -1.46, 1.08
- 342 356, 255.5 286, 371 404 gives -0.54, 1.09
